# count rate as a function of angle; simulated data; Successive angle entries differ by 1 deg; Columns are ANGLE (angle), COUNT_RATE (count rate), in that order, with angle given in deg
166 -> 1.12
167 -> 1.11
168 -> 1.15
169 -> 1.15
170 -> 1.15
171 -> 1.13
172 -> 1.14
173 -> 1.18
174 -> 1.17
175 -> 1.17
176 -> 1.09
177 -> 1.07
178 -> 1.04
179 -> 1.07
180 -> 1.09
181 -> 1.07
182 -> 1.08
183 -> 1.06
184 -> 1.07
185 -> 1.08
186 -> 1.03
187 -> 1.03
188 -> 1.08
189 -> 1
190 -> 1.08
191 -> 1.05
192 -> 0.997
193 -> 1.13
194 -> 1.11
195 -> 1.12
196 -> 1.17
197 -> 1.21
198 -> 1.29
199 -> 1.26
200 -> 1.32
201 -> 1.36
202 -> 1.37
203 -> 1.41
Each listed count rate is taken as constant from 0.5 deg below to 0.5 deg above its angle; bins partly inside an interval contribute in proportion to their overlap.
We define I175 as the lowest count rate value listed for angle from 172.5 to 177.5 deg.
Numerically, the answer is 1.07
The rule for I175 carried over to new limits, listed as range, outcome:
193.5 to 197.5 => 1.11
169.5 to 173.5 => 1.13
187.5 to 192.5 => 0.997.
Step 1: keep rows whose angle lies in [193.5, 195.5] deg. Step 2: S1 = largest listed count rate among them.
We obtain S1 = 1.12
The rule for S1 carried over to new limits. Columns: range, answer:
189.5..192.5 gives 1.08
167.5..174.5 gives 1.18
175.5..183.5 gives 1.09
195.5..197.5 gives 1.21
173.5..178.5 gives 1.17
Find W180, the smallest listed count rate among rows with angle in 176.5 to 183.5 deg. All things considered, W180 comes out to 1.04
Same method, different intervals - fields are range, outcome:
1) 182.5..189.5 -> 1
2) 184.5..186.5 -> 1.03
